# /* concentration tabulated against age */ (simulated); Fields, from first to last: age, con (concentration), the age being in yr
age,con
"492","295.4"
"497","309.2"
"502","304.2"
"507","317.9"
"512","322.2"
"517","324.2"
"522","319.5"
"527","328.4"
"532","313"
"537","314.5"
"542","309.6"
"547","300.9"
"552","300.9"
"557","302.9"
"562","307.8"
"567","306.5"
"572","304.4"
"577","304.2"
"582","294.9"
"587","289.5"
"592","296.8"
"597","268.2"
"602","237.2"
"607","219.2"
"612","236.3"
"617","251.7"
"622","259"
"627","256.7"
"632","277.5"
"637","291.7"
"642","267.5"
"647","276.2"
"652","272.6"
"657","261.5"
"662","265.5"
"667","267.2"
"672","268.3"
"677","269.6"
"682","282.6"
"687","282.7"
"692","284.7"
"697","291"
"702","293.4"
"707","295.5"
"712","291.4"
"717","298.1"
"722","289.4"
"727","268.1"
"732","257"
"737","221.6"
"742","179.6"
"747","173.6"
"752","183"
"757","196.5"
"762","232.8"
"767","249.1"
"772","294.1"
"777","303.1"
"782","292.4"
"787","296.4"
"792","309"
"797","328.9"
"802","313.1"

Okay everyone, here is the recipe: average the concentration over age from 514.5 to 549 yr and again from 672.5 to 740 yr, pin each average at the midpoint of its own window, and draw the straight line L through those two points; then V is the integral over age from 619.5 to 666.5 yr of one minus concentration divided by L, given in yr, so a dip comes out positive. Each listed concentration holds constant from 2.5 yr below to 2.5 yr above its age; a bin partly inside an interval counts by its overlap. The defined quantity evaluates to 3.53 yr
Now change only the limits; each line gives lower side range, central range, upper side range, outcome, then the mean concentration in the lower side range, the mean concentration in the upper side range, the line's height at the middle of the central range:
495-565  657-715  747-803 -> 0.6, 312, 267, 284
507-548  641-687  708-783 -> 0.6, 317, 249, 274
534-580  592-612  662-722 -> 3.4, 306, 283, 298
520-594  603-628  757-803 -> 4.8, 306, 285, 301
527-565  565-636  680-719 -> 7.1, 308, 290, 302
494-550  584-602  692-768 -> 0.9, 315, 249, 292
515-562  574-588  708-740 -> 0.3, 312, 271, 303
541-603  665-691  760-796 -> 1.4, 295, 285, 290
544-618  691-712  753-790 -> -1.7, 282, 264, 270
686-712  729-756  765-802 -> 8.3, 290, 298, 294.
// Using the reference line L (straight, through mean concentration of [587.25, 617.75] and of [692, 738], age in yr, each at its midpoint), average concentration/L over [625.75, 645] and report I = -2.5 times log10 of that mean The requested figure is -0.05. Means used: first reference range 254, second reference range 281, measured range 275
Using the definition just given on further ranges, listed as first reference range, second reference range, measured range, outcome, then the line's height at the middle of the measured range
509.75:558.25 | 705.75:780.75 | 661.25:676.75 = 0.017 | 272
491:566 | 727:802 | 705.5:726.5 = -0.099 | 266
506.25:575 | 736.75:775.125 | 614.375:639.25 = 0.028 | 274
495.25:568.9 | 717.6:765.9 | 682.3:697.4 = -0.153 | 247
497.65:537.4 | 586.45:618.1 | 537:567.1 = -0.048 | 292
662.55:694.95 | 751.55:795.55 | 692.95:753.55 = 0.068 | 272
